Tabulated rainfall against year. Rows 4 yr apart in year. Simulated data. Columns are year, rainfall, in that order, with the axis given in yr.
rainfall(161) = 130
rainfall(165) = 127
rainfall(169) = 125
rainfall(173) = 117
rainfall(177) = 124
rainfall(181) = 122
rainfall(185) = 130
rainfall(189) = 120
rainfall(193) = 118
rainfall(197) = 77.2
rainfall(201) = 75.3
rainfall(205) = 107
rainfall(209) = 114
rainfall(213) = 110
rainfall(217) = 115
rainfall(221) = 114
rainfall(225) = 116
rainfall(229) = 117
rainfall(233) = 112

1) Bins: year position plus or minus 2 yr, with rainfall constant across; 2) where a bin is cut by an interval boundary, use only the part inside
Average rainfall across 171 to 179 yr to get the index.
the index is 120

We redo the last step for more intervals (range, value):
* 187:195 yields 119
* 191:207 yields 94.4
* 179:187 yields 126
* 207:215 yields 112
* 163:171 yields 126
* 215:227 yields 115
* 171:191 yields 123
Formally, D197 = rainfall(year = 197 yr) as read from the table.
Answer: 77.2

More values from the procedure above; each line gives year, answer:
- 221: 114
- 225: 116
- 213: 110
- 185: 130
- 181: 122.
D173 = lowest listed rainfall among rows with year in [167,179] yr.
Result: 117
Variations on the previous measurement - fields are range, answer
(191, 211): 75.3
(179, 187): 122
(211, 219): 110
